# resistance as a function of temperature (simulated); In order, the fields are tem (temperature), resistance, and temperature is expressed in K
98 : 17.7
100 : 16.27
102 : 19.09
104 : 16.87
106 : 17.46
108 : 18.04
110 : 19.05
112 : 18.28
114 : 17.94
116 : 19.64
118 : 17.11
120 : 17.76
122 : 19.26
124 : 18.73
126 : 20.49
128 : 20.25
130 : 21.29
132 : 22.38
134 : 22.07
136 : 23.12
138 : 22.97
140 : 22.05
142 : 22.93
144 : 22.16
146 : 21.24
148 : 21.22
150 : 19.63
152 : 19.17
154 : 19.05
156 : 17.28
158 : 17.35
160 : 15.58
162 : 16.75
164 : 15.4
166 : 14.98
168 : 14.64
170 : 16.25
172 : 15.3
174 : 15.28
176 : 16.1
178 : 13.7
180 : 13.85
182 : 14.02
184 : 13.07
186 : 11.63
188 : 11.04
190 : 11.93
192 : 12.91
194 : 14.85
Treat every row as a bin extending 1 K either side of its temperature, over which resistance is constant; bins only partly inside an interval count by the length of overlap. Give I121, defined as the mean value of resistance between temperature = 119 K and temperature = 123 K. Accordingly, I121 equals 18.5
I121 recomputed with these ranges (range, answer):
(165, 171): 15.3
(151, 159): 18.2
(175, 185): 14.1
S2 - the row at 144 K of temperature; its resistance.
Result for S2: 22.16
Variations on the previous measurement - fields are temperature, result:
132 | 22.38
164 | 15.4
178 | 13.7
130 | 21.29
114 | 17.94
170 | 16.25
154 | 19.05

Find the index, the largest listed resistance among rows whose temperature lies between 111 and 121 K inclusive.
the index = 19.64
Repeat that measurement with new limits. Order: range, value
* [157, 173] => 17.35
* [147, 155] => 21.22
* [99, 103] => 19.09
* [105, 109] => 18.04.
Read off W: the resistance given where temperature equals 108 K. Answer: 18.04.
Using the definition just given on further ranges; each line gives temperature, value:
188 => 11.04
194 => 14.85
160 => 15.58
